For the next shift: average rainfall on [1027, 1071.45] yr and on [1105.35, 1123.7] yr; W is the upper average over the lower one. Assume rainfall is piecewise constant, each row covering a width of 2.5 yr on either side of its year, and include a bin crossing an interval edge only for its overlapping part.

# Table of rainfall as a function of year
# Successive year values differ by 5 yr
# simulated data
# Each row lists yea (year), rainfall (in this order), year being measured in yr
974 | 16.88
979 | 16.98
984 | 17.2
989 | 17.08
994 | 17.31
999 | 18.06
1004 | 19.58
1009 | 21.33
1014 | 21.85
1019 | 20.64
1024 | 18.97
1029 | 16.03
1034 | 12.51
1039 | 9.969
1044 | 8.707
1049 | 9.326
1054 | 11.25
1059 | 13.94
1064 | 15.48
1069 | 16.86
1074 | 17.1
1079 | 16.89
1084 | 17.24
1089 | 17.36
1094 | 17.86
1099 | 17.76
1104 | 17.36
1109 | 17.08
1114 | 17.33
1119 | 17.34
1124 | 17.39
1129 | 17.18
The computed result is 1.37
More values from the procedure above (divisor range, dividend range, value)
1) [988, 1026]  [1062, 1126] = 0.88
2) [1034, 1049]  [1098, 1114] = 1.76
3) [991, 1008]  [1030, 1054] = 0.57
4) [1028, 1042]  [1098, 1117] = 1.41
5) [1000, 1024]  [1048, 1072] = 0.67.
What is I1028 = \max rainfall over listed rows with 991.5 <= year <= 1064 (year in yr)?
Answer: 21.85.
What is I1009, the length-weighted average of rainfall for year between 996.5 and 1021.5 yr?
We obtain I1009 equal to 20.3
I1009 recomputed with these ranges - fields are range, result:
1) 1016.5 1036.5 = 17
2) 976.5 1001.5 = 17.3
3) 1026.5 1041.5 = 12.8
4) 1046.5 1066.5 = 12.5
